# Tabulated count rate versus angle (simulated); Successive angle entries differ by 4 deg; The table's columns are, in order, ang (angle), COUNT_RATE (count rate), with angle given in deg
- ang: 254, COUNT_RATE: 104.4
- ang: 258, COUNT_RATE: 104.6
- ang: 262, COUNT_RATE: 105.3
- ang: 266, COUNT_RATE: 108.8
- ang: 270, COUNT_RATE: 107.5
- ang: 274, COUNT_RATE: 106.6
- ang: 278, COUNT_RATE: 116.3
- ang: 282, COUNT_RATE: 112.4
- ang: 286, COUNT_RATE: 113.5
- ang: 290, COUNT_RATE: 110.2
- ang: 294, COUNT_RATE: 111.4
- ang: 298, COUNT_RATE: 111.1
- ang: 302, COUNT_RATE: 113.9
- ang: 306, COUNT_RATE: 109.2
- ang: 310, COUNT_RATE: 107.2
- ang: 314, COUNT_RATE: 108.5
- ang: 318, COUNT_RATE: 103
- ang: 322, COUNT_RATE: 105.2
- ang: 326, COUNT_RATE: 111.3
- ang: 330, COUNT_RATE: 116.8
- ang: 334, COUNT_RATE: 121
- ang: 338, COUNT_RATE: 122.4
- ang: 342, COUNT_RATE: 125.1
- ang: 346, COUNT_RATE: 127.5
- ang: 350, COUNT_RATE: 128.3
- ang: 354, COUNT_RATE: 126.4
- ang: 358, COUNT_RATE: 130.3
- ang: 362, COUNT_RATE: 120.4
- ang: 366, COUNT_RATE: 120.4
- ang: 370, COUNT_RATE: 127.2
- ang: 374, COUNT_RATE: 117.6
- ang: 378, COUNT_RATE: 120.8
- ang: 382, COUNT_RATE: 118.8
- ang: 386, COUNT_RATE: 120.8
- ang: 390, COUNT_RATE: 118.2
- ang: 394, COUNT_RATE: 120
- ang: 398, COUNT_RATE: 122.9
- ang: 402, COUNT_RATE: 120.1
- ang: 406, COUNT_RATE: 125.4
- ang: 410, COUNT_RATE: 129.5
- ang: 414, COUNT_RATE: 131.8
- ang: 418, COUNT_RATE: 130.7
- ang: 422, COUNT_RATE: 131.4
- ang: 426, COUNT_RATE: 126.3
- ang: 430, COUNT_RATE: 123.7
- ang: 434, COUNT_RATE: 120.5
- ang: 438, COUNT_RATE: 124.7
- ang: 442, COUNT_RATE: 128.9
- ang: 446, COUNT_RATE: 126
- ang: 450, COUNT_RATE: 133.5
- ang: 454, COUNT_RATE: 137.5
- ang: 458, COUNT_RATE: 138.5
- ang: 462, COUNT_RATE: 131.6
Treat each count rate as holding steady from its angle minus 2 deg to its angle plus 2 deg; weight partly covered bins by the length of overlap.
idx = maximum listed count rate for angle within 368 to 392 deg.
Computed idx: 127.2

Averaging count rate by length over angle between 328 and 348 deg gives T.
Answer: 123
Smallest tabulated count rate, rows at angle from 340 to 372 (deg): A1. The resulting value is 120.4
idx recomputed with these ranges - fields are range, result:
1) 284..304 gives 113.9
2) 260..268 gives 108.8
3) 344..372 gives 130.3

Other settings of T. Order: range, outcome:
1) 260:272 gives 107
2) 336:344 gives 124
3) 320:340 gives 115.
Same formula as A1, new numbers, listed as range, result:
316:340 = 103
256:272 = 104.6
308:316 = 107.2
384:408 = 118.2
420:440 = 120.5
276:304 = 110.2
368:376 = 117.6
